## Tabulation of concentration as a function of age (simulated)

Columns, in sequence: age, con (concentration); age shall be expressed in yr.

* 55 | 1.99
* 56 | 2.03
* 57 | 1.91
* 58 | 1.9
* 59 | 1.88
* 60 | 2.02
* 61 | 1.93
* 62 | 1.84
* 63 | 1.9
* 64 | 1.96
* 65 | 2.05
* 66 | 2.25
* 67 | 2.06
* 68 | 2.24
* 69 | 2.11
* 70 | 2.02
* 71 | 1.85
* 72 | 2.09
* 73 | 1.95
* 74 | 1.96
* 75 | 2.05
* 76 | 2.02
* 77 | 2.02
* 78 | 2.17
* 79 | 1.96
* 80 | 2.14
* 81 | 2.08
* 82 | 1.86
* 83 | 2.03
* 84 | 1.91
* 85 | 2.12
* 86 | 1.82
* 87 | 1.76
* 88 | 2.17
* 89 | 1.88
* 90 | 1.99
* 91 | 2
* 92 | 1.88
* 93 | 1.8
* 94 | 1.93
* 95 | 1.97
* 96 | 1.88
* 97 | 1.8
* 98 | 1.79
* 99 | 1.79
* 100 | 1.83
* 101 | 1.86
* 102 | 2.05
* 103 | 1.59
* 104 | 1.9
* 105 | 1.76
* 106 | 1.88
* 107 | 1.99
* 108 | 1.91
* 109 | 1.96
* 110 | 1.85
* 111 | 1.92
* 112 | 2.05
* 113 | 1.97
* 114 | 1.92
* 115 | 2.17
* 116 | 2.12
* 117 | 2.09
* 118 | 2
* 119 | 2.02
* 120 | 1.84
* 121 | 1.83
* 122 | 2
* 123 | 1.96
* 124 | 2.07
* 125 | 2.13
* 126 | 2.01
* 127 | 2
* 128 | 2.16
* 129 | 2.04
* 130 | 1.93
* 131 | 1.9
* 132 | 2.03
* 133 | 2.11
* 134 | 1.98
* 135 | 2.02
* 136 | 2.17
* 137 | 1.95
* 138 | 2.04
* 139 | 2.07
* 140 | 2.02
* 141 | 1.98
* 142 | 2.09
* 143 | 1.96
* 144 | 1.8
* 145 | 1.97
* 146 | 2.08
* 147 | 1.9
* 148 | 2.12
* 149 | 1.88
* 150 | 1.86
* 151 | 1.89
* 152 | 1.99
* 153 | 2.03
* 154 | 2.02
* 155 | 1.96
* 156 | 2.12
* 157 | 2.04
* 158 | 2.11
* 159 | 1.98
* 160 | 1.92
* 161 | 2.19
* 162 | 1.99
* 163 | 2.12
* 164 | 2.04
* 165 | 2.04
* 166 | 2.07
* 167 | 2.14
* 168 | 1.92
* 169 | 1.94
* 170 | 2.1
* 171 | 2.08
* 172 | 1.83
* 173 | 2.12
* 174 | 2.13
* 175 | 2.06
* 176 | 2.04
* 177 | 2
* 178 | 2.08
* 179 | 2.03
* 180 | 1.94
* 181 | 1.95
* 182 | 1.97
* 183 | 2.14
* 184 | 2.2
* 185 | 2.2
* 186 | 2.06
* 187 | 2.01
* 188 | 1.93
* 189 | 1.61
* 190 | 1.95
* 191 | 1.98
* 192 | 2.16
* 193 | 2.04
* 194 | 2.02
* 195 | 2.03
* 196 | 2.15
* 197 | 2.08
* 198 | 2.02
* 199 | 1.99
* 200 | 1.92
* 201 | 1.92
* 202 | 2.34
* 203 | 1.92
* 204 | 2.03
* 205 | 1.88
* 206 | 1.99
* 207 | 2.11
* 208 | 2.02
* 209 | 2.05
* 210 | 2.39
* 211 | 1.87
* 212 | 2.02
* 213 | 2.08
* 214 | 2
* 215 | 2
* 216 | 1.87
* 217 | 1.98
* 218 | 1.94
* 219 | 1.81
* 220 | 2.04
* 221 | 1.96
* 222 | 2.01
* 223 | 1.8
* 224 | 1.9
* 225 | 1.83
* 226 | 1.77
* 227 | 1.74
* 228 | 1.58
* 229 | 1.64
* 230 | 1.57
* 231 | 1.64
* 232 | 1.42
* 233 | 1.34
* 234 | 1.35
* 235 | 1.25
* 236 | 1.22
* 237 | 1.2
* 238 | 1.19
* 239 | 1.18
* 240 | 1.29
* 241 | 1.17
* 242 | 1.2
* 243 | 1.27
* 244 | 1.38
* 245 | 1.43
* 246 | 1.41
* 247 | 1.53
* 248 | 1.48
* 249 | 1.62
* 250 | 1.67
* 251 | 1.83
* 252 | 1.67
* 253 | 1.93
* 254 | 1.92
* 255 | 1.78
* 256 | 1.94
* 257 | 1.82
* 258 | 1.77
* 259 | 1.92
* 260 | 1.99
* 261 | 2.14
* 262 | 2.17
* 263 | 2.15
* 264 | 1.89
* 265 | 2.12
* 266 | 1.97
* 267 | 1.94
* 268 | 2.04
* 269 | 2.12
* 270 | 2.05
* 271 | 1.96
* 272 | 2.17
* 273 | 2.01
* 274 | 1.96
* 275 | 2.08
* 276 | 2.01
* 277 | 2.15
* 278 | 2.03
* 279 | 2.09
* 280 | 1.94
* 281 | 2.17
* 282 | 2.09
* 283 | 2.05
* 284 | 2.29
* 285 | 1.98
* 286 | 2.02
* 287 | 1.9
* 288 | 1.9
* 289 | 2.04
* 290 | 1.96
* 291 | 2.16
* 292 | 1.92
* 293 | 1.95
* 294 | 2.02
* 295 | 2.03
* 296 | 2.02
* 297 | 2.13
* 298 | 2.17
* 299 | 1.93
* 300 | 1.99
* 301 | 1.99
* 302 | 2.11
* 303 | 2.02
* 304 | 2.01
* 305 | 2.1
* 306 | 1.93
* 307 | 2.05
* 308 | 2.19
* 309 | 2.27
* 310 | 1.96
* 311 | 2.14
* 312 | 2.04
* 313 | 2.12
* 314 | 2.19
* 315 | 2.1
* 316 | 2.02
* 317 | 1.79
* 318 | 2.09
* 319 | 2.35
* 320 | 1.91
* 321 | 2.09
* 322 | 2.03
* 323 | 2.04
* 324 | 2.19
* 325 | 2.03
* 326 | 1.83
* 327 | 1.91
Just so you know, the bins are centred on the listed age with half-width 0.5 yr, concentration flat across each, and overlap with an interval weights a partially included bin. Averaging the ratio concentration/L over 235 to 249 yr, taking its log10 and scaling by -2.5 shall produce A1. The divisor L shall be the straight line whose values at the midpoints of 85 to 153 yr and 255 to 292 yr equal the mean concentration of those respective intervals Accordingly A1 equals 0.46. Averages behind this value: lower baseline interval 1.96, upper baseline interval 2.02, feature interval 1.31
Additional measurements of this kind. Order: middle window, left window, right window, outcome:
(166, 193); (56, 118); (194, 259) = -0.11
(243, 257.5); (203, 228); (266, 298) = 0.20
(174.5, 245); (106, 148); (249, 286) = 0.09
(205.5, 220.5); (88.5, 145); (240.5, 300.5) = -0.05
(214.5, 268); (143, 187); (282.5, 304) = 0.19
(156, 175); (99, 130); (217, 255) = -0.14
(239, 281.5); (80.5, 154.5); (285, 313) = 0.11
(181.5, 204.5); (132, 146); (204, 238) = -0.09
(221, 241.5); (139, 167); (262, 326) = 0.32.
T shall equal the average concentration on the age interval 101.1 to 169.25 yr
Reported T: 1.99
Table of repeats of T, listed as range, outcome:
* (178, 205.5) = 2.02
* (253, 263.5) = 1.96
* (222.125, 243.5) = 1.46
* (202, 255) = 1.71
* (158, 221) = 2.02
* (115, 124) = 2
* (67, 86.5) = 2.02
